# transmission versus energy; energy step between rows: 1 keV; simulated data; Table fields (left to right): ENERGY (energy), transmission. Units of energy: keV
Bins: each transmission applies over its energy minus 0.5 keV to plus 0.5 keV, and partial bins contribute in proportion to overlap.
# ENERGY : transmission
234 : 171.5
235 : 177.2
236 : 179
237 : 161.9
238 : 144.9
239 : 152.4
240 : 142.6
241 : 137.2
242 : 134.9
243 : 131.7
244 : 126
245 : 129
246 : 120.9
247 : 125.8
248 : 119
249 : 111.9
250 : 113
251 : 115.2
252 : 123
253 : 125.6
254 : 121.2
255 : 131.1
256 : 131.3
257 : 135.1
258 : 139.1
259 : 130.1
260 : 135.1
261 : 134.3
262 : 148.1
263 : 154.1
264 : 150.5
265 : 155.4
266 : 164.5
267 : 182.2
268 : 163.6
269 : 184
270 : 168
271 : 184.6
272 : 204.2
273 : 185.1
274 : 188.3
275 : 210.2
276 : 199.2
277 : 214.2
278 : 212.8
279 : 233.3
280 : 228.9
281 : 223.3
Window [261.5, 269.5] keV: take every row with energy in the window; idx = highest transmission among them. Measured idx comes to 184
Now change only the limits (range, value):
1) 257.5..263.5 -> 154.1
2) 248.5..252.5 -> 123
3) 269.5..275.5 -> 210.2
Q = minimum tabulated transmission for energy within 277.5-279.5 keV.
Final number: 212.8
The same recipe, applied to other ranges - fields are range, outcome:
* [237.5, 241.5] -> 137.2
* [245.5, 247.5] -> 120.9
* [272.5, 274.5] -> 185.1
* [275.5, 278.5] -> 199.2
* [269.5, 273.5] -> 168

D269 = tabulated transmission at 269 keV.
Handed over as 184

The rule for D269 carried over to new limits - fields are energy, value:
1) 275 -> 210.2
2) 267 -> 182.2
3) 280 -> 228.9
